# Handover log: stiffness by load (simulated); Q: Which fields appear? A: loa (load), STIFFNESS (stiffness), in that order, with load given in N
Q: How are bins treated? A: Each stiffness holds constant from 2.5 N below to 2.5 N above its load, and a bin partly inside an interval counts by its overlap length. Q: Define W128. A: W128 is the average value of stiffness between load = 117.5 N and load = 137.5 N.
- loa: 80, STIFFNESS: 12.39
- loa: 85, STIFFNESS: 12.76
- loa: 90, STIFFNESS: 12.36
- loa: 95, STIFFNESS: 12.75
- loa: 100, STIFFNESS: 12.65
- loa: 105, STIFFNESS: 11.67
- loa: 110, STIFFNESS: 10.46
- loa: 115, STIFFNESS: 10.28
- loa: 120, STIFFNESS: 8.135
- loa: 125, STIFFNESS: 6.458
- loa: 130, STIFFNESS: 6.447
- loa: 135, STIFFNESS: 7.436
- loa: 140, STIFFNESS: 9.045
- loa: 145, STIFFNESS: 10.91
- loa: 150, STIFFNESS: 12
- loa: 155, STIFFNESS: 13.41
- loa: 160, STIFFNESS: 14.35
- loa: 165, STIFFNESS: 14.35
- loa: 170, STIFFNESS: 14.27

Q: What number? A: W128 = 7.12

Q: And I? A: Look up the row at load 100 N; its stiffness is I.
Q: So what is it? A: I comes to 12.65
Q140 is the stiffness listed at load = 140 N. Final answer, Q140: 9.045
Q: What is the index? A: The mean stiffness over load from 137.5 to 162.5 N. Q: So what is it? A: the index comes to 11.9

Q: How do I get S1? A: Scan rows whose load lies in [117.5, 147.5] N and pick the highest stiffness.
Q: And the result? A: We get 10.91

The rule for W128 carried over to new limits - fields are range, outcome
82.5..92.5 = 12.6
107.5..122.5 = 9.62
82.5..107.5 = 12.4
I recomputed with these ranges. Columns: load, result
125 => 6.458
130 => 6.447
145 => 10.91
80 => 12.39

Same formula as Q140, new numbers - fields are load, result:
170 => 14.27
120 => 8.135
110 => 10.46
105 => 11.67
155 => 13.41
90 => 12.36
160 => 14.35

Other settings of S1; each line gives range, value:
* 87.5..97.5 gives 12.75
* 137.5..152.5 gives 12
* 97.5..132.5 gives 12.65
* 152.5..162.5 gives 14.35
